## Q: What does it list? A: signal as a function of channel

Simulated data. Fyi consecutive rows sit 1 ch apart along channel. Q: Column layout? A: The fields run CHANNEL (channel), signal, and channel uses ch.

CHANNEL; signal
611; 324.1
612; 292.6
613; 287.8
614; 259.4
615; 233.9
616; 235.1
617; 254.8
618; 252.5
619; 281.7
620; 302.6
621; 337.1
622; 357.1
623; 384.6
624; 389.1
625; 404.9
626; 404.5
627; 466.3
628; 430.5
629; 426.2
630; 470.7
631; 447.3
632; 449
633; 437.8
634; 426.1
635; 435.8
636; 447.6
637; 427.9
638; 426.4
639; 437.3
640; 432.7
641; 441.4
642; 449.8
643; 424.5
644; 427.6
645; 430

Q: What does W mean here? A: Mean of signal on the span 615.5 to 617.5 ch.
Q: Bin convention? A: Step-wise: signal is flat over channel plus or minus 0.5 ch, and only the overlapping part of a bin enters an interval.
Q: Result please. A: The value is 245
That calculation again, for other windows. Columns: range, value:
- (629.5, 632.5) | 456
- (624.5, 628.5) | 427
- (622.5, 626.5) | 396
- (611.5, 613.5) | 290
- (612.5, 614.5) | 274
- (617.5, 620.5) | 279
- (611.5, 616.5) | 262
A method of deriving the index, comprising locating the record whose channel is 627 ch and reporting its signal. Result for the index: 466.3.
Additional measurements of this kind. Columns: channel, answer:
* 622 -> 357.1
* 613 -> 287.8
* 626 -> 404.5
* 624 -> 389.1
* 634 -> 426.1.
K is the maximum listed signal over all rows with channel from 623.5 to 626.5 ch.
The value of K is 404.9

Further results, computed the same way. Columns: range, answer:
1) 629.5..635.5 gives 470.7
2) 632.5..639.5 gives 447.6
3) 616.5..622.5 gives 357.1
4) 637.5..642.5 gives 449.8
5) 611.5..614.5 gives 292.6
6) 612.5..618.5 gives 287.8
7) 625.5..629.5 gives 466.3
